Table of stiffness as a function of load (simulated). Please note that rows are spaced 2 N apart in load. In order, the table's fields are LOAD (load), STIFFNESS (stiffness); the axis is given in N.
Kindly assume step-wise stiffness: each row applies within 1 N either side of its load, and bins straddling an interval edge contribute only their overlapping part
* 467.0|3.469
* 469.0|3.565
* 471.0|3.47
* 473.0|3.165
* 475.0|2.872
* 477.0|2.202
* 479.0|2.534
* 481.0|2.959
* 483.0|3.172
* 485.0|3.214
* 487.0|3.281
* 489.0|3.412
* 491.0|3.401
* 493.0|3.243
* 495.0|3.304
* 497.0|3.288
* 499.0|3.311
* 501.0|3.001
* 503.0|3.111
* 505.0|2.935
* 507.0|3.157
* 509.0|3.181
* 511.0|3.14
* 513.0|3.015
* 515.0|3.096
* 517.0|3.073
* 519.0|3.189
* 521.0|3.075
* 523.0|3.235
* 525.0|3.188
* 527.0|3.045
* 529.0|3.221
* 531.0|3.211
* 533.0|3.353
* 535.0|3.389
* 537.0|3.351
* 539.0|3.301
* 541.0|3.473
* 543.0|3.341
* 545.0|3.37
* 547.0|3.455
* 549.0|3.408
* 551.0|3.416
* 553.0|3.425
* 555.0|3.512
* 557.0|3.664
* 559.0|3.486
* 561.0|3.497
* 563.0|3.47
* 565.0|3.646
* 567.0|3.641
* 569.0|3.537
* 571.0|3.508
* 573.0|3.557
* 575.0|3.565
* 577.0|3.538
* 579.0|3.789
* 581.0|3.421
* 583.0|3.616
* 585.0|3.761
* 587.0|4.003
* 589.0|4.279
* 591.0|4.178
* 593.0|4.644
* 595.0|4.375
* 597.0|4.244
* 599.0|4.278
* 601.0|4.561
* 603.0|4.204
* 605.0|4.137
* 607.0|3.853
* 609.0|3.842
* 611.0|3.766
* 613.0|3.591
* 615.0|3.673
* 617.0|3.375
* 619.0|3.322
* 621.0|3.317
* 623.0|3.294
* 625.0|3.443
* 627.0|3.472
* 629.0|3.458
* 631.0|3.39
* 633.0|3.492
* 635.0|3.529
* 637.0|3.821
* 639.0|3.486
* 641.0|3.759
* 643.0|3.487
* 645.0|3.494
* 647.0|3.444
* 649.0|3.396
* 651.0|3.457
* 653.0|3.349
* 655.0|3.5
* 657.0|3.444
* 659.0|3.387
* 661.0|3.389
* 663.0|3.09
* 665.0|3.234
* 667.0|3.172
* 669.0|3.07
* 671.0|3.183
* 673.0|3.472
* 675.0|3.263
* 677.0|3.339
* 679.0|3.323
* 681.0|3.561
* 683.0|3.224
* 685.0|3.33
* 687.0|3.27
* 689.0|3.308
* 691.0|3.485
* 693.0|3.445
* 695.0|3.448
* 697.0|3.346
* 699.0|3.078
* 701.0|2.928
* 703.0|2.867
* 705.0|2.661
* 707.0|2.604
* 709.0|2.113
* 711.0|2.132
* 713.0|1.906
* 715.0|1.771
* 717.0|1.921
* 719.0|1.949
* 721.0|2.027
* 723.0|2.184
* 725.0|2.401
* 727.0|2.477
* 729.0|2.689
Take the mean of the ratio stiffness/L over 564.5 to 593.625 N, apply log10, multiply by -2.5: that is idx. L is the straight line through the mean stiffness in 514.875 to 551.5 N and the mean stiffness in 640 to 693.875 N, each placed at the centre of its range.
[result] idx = -0.14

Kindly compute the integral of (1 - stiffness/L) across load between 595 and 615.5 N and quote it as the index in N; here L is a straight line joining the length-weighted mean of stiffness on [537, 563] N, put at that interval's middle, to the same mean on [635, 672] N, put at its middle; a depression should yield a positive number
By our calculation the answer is -3.7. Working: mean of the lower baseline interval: 3.44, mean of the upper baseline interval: 3.4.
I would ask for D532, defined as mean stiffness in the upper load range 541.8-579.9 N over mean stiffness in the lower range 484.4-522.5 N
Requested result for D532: 1.11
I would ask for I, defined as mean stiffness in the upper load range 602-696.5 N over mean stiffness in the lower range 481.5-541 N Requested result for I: 1.08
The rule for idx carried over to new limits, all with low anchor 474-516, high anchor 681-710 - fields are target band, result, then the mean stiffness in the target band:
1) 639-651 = -0.14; 3.51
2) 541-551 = -0.11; 3.4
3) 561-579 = -0.16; 3.57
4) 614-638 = -0.12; 3.47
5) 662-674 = -0.04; 3.2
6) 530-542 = -0.09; 3.35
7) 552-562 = -0.14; 3.52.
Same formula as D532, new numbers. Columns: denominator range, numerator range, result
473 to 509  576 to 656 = 1.21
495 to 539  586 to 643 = 1.20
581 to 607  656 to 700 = 0.80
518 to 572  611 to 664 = 1.02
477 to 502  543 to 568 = 1.11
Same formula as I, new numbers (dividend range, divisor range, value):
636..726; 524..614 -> 0.83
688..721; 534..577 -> 0.77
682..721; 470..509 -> 0.89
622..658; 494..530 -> 1.11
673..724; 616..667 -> 0.83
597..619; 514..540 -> 1.22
